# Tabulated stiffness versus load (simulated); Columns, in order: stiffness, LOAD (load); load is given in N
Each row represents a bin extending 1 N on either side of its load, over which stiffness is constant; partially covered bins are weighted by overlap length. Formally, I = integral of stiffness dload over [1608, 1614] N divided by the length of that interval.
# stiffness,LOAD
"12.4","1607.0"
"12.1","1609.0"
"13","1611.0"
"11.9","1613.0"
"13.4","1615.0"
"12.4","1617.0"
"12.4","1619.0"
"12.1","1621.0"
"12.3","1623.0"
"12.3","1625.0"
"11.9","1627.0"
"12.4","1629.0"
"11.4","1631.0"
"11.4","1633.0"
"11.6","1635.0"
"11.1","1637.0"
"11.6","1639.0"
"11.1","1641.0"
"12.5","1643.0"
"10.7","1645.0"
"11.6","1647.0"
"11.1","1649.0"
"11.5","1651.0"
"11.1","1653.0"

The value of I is 12.3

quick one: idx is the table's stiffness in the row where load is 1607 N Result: 12.4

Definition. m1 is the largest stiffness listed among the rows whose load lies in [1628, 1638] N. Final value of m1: 12.4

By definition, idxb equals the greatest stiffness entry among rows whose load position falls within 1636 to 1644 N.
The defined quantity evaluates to 12.5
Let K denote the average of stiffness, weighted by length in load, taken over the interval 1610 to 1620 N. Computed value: 12.6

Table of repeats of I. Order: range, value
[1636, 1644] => 11.6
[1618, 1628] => 12.2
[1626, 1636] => 11.7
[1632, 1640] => 11.4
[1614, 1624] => 12.5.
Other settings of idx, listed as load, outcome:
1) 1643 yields 12.5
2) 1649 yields 11.1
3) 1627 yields 11.9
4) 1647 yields 11.6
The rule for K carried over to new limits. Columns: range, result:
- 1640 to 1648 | 11.5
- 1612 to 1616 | 12.7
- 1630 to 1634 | 11.4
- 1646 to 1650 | 11.3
